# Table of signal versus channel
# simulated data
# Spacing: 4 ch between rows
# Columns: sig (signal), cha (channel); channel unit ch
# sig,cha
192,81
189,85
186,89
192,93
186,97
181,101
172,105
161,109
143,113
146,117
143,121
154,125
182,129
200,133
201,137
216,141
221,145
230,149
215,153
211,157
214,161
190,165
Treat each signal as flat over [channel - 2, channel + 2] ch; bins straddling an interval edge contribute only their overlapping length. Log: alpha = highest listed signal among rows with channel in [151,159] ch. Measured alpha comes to 215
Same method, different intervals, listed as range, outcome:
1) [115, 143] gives 216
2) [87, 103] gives 192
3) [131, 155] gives 230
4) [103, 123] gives 172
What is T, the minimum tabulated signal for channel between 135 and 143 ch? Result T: 201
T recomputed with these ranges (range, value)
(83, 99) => 186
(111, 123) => 143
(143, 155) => 215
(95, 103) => 181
